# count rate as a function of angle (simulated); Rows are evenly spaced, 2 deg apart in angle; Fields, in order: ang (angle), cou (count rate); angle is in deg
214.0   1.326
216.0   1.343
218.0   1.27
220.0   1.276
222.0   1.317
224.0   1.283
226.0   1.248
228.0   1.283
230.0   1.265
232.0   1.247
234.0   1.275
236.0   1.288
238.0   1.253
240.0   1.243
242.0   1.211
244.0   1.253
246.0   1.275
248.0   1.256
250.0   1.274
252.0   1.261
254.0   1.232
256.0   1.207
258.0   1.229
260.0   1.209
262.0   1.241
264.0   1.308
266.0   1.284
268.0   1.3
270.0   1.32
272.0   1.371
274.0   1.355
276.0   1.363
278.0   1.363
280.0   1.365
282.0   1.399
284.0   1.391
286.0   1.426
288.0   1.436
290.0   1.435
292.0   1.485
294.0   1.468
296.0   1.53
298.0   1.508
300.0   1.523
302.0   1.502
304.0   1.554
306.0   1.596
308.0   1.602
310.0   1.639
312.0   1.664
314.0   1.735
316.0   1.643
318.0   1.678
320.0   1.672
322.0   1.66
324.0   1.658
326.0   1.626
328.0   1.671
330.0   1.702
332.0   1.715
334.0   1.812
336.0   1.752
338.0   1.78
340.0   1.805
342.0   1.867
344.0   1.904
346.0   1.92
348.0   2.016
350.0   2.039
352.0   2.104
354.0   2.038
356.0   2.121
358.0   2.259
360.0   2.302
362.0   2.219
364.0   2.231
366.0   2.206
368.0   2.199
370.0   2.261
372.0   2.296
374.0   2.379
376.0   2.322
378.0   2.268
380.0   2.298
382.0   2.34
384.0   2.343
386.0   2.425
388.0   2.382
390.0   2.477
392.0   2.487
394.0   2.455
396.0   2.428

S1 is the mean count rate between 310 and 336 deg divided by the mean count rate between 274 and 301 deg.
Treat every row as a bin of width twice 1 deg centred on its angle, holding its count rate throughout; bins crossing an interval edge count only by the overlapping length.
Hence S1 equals 1.18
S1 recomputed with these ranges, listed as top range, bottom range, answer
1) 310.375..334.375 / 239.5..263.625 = 1.35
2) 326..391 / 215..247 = 1.65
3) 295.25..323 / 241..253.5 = 1.28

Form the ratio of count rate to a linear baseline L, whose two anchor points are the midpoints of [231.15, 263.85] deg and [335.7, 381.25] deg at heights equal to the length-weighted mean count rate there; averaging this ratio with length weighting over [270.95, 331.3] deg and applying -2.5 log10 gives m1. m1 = 0.09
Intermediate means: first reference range 1.25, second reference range 2.12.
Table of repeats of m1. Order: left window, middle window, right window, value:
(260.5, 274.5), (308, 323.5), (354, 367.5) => 0.07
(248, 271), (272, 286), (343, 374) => 0.05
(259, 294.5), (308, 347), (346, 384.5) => 0.07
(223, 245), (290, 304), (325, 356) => 0.08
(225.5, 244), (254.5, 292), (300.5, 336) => 0.08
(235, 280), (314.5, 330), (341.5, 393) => 0.11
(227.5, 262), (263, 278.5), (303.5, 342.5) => 0.05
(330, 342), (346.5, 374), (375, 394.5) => -0.05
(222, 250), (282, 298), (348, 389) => 0.15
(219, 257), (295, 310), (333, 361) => 0.09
